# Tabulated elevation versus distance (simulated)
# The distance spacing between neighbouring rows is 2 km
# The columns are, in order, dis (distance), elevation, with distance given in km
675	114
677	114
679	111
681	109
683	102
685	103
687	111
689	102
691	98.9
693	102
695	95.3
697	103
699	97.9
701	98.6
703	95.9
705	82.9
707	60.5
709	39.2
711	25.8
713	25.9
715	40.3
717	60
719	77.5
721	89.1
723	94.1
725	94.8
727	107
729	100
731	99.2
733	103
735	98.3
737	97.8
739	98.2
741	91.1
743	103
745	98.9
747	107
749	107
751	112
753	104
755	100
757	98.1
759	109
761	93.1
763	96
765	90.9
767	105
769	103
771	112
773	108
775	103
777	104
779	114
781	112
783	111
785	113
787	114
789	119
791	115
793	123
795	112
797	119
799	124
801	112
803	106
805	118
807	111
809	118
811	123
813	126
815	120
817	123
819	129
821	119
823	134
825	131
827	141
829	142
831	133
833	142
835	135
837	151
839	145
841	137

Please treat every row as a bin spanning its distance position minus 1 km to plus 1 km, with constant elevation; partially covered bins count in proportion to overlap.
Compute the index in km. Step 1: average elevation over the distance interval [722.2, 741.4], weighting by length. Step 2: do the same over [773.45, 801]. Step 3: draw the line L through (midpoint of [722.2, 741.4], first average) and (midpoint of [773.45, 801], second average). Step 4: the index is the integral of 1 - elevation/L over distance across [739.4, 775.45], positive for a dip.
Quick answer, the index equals 1.2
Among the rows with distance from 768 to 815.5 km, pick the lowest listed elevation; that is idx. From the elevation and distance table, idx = 103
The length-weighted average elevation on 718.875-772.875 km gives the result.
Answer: 100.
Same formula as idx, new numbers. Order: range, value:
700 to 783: 25.8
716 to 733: 60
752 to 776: 90.9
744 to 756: 98.9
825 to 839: 131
